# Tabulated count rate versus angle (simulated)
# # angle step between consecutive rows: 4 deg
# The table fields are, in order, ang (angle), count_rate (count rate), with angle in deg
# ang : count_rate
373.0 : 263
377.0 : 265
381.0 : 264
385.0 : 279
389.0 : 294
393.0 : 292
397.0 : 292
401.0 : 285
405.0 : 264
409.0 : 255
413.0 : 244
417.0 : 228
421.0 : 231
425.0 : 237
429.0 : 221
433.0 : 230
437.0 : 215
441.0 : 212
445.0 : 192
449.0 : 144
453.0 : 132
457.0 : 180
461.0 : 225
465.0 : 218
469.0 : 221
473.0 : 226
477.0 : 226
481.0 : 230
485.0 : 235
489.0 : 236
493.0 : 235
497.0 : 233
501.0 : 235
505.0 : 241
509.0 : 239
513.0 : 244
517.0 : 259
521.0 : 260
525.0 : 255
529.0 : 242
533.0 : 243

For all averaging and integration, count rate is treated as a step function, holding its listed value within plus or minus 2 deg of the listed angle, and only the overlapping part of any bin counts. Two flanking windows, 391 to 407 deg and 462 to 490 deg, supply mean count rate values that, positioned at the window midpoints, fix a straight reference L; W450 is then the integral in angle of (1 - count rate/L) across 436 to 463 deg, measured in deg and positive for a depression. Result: 6.77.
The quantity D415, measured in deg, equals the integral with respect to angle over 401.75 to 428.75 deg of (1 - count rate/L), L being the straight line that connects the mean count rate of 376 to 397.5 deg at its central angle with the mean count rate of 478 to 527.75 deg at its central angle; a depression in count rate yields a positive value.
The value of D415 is 2.8 deg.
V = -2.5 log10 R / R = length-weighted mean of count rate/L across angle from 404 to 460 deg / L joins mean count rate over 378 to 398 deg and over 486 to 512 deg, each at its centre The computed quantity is 0.24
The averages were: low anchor 283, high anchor 237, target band 213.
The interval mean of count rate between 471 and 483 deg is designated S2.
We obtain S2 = 227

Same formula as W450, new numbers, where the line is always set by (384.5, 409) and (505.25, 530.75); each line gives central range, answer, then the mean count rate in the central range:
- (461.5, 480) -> 2.7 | 223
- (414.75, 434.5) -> 3.2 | 230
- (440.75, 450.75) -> 3.4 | 178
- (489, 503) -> 1.1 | 235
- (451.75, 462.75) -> 3.5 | 181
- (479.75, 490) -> 1.0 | 234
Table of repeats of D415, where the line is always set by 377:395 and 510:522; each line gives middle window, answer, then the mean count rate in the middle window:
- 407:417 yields 1.1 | 245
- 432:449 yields 4.2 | 203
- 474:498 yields 2.5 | 232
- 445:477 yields 8.4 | 194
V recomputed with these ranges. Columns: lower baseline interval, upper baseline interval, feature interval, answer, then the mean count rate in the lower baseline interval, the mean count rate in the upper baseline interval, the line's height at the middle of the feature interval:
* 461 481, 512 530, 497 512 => 0.02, 224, 253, 243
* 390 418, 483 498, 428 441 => 0.16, 268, 235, 256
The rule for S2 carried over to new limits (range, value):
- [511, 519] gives 252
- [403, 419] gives 248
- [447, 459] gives 152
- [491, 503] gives 234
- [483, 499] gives 235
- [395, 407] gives 280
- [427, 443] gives 220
